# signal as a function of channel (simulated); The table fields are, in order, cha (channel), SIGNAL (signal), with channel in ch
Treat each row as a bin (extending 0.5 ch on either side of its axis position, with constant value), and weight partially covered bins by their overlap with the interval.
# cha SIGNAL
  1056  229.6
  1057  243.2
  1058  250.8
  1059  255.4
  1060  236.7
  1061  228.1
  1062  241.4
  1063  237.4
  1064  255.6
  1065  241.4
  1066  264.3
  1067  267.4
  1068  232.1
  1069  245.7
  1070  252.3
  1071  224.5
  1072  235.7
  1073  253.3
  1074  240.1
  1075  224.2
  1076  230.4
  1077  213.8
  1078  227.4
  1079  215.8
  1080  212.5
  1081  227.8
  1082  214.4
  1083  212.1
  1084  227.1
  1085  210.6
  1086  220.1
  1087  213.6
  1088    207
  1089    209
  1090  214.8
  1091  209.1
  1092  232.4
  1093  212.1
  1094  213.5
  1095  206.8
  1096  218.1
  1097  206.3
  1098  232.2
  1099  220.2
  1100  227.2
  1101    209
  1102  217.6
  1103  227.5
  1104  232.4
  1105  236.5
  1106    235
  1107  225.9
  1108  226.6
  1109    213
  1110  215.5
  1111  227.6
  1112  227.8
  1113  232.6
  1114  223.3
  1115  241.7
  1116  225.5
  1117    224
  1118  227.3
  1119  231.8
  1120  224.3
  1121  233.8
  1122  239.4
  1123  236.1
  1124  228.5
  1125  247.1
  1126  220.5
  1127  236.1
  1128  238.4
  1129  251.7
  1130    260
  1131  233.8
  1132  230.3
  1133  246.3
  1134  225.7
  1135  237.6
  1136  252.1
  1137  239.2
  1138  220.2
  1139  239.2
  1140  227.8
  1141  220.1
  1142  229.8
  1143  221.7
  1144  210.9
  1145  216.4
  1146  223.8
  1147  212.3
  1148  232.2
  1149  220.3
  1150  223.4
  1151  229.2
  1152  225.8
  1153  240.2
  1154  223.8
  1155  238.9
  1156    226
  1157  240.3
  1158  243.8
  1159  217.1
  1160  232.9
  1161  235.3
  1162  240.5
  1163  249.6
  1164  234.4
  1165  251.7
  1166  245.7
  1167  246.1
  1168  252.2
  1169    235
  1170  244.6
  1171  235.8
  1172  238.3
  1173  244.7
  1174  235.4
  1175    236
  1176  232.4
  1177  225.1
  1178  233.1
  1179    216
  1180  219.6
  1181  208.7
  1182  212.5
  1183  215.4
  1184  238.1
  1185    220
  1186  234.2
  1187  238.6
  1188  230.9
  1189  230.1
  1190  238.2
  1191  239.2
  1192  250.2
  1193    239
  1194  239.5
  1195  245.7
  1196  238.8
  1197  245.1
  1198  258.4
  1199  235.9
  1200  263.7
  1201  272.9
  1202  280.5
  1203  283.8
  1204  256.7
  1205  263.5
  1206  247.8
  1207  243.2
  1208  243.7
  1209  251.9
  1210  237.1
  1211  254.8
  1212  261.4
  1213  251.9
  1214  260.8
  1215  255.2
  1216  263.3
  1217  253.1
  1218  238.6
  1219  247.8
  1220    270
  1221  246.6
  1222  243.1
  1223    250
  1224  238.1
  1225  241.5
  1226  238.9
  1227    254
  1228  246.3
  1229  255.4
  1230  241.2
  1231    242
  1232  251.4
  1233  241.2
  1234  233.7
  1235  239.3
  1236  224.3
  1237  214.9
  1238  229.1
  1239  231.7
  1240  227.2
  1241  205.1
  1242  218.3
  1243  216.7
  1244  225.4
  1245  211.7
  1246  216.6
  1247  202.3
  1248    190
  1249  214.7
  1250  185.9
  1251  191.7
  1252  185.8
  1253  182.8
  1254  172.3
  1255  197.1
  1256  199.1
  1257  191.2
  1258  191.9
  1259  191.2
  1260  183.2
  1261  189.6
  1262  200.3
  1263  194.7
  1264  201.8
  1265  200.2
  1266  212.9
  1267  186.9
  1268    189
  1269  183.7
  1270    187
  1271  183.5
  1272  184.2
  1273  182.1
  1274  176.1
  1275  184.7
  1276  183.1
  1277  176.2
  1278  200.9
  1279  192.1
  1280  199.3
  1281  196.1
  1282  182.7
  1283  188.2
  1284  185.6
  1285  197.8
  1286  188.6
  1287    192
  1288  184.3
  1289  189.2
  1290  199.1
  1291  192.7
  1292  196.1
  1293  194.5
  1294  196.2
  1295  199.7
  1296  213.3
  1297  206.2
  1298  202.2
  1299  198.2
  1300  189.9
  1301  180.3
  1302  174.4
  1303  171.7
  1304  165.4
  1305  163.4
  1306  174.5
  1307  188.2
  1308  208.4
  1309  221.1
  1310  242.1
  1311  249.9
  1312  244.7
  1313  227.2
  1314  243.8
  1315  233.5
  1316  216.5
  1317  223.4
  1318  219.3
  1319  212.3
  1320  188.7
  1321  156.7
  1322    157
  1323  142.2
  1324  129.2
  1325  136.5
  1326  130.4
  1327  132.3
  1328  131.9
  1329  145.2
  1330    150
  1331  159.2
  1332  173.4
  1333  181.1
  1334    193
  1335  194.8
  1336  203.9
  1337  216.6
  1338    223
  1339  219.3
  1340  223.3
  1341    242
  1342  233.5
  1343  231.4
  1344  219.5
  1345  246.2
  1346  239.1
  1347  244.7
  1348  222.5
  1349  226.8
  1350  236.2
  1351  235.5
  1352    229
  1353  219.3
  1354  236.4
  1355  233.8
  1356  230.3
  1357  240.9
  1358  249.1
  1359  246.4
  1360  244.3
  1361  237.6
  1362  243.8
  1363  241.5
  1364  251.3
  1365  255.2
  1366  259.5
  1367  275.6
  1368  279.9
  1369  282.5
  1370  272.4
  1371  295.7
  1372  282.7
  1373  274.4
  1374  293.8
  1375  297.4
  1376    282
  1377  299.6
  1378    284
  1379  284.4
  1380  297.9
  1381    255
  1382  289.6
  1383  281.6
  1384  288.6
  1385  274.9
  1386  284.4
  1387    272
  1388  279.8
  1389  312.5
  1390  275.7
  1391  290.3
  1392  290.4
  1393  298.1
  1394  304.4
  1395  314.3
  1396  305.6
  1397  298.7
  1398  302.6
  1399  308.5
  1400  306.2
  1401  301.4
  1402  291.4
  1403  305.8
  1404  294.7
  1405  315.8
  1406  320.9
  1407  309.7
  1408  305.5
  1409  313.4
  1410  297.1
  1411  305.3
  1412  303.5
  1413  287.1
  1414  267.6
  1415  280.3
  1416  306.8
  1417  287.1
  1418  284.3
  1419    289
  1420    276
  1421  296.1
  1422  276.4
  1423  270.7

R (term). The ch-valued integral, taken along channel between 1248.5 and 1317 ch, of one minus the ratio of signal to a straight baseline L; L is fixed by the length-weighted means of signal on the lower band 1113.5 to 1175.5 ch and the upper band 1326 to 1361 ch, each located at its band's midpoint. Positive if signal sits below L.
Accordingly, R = 7.3 ch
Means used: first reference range 234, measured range 196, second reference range 213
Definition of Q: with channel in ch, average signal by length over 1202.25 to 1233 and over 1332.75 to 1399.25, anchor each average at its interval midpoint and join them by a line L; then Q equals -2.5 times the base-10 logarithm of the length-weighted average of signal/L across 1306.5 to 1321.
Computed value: 0.16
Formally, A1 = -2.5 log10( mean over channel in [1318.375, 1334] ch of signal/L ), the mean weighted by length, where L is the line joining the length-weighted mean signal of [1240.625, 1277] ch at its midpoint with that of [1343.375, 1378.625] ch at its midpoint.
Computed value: 0.43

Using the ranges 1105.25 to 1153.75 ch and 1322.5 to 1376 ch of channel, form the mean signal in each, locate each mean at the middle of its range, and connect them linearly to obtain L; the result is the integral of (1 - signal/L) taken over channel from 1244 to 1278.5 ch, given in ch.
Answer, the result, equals 5.2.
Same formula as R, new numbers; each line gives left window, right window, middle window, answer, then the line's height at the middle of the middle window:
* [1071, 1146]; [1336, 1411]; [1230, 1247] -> 1.4 ch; 248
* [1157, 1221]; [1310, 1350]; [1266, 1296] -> 3.5 ch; 215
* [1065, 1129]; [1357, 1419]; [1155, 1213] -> 0.8 ch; 244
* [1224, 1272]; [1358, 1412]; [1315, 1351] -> 8.7 ch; 258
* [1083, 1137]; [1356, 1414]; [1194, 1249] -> 1.7 ch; 250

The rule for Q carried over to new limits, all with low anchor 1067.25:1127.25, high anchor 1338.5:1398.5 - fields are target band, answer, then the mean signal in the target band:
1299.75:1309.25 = 0.36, 183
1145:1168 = 0.00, 233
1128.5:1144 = -0.02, 235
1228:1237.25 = 0.02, 239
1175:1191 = 0.05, 227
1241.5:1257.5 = 0.23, 200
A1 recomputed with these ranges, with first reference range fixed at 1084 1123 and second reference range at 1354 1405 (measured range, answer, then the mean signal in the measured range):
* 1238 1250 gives 0.18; 214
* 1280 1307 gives 0.35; 189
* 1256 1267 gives 0.29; 195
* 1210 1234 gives -0.01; 249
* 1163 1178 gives -0.02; 240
